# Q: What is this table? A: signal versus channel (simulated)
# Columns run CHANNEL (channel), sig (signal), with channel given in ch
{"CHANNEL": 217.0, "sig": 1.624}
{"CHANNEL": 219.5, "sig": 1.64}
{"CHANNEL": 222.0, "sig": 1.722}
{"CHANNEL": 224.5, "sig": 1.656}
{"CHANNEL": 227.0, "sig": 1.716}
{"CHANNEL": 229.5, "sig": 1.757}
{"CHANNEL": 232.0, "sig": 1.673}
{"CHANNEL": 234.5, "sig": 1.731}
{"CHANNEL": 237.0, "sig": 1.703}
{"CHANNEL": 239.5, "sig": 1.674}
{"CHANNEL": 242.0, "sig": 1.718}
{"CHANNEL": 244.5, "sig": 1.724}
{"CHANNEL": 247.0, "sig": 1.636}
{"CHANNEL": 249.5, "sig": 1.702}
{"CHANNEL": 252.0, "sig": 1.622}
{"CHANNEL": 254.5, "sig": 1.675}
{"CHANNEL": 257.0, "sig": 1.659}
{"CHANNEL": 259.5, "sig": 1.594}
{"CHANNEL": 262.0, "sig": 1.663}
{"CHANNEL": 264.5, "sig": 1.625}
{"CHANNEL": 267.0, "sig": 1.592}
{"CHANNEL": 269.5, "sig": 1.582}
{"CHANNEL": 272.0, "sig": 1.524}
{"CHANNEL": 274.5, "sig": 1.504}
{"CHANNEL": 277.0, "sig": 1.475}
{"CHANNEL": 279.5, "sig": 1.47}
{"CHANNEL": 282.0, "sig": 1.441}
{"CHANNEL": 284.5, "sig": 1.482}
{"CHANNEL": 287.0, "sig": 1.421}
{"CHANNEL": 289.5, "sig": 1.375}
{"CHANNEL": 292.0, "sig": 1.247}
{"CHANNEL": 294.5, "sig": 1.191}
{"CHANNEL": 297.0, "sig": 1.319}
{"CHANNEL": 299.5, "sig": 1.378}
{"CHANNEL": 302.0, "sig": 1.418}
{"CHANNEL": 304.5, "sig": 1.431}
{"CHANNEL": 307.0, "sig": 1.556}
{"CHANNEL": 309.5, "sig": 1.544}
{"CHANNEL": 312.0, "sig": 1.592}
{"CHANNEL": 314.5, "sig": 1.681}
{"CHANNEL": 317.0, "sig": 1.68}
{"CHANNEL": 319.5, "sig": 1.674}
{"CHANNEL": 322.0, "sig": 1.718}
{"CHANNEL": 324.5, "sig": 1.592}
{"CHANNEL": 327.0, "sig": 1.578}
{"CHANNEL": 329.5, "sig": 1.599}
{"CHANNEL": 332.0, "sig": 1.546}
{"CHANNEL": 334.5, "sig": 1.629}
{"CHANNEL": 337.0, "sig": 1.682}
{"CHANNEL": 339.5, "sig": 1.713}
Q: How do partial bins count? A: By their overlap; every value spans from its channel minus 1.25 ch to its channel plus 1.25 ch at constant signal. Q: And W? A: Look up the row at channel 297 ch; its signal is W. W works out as 1.319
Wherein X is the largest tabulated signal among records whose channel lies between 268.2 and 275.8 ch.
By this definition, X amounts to 1.582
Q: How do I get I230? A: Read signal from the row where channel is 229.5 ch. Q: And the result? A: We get 1.757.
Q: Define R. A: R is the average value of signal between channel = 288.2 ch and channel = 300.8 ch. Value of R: 1.3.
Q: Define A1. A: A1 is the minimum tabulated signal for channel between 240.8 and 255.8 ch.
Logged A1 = 1.622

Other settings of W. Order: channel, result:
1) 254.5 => 1.675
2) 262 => 1.663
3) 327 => 1.578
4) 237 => 1.703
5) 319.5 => 1.674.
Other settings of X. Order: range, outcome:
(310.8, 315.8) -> 1.681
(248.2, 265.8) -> 1.702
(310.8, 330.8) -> 1.718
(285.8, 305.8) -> 1.431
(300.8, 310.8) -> 1.556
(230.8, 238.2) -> 1.731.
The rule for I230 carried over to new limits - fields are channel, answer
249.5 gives 1.702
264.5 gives 1.625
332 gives 1.546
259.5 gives 1.594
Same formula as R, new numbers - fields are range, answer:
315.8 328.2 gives 1.65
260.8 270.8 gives 1.61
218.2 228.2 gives 1.68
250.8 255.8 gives 1.65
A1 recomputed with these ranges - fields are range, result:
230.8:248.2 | 1.636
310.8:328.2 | 1.578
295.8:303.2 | 1.319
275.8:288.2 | 1.421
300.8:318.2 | 1.418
